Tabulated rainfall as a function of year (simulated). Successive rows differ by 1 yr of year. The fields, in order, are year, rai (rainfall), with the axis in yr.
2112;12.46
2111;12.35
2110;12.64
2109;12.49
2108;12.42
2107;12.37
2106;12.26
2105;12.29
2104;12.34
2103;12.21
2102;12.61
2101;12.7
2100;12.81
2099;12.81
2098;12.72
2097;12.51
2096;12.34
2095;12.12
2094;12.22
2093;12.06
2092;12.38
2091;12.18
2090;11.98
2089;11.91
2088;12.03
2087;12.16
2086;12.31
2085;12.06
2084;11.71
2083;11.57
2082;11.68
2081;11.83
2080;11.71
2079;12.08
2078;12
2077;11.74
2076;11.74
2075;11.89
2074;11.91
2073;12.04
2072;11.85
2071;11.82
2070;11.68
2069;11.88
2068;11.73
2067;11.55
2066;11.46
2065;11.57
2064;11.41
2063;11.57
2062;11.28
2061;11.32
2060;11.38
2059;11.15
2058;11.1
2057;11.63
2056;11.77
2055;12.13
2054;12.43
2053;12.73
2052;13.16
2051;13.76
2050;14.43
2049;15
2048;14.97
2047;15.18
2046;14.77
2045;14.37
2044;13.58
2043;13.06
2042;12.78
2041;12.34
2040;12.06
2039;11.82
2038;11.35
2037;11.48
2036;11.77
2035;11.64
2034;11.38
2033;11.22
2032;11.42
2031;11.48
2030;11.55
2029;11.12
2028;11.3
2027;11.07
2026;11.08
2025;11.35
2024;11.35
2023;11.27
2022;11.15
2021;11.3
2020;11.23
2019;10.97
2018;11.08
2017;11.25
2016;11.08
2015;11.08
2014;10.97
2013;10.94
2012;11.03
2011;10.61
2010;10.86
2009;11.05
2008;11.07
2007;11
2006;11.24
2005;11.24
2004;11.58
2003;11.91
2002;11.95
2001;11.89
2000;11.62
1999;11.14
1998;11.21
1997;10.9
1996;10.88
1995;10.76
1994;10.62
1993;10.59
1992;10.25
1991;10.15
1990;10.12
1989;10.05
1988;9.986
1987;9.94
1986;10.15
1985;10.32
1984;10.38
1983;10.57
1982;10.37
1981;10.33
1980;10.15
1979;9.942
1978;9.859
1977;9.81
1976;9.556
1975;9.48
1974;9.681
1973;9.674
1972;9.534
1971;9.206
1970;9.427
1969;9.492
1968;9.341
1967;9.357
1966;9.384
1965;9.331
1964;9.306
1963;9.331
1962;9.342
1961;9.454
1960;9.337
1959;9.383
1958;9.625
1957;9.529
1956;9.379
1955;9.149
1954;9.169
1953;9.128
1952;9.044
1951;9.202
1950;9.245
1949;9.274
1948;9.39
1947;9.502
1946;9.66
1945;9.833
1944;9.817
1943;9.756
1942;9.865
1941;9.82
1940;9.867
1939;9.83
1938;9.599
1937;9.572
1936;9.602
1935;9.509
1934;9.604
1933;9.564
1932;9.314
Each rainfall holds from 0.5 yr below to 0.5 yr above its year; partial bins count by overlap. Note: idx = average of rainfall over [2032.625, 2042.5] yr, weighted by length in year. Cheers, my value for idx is 11.8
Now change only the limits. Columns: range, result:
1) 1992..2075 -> 11.8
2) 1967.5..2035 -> 10.7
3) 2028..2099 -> 12.2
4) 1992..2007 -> 11.2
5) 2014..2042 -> 11.4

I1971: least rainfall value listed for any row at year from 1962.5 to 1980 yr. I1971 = 9.206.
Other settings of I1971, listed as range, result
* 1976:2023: 9.556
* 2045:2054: 12.43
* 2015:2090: 10.97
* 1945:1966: 9.044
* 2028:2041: 11.12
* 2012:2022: 10.94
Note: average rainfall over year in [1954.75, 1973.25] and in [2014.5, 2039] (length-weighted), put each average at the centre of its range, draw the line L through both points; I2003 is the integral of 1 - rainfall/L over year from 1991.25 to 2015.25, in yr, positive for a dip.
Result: -1.1 yr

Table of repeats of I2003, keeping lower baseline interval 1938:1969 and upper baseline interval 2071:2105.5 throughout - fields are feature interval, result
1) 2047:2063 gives -1.6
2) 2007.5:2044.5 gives -1.8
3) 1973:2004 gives -1.0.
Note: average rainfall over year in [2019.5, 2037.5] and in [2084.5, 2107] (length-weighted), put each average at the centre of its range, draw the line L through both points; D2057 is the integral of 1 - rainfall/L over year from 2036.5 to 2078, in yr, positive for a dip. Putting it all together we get -2.1 yr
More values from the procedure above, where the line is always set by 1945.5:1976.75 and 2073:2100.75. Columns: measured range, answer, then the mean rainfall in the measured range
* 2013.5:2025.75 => -0.60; 11.2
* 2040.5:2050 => -2.40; 14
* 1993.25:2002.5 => -0.93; 11.2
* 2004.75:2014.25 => -0.52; 11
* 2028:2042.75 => -0.93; 11.7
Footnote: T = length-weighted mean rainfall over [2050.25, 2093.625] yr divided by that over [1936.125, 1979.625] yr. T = 1.25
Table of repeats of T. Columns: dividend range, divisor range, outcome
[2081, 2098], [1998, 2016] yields 1.08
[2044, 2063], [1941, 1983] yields 1.35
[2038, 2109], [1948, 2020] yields 1.21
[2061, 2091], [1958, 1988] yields 1.22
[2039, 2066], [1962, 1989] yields 1.30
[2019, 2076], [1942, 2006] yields 1.21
